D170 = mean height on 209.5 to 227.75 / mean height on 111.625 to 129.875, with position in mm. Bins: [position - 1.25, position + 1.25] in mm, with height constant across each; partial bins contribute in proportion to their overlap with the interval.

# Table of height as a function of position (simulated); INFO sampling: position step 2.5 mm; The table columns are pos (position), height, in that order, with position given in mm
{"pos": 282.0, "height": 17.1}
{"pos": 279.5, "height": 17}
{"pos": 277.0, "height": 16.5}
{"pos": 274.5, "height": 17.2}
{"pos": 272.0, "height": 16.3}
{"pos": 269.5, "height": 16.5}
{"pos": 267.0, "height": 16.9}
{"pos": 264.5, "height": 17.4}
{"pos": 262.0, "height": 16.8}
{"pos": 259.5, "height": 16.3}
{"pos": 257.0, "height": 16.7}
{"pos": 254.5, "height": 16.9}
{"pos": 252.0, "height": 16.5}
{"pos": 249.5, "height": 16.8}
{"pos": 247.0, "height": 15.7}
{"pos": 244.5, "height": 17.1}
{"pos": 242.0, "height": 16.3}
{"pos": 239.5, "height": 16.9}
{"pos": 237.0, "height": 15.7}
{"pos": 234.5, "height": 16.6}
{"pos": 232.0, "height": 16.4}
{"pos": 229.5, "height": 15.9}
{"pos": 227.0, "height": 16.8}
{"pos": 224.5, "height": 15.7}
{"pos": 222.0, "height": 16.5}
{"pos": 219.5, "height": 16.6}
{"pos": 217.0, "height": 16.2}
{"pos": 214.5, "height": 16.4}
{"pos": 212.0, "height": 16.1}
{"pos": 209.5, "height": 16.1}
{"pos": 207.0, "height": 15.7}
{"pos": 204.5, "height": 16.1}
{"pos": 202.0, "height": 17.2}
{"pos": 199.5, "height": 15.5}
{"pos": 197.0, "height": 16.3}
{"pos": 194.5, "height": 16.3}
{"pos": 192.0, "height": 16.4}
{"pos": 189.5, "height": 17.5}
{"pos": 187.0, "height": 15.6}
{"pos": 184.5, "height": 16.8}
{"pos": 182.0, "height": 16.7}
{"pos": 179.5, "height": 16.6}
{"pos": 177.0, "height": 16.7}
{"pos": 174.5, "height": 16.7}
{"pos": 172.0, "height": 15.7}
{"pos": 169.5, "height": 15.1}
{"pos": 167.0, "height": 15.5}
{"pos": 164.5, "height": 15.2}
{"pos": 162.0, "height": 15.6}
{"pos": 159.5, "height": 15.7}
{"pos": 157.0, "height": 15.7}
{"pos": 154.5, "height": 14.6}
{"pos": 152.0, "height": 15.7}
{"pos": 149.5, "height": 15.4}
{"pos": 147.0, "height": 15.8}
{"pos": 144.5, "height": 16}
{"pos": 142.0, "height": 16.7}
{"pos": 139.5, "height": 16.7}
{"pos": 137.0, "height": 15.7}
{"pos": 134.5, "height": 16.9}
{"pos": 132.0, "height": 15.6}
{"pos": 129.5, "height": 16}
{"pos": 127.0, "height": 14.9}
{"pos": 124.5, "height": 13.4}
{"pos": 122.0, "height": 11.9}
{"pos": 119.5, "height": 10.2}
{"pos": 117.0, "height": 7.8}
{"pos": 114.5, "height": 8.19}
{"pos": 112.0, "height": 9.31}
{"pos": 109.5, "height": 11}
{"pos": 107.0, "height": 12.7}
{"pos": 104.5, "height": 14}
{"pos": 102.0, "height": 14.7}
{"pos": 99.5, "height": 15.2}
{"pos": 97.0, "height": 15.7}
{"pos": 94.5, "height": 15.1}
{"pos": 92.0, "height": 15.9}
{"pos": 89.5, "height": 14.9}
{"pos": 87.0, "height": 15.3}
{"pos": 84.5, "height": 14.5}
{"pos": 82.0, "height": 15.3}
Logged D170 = 1.4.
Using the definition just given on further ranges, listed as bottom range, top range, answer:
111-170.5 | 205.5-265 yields 1.14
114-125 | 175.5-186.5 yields 1.63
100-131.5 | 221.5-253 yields 1.35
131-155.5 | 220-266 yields 1.04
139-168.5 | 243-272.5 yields 1.06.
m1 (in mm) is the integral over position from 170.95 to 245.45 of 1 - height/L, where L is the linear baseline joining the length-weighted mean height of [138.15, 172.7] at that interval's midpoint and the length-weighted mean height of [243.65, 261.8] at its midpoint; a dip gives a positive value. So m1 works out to -1.0 mm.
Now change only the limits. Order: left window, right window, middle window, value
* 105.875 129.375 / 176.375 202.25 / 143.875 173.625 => -2.67 mm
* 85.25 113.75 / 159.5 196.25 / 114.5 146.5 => 1.55 mm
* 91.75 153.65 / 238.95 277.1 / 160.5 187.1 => -1.81 mm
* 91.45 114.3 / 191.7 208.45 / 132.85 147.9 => -1.88 mm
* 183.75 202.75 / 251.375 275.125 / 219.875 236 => 0.25 mm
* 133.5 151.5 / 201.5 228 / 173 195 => -0.50 mm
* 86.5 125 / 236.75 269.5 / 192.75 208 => -0.95 mm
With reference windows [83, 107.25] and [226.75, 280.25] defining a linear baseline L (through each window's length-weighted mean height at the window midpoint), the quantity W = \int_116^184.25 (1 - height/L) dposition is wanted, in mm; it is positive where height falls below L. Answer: 1.4 mm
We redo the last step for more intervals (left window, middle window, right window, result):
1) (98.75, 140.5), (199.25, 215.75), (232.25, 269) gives -0.8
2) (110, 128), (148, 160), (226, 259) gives -2.9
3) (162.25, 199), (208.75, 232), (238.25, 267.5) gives 0.3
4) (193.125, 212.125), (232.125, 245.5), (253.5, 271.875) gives 0.0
